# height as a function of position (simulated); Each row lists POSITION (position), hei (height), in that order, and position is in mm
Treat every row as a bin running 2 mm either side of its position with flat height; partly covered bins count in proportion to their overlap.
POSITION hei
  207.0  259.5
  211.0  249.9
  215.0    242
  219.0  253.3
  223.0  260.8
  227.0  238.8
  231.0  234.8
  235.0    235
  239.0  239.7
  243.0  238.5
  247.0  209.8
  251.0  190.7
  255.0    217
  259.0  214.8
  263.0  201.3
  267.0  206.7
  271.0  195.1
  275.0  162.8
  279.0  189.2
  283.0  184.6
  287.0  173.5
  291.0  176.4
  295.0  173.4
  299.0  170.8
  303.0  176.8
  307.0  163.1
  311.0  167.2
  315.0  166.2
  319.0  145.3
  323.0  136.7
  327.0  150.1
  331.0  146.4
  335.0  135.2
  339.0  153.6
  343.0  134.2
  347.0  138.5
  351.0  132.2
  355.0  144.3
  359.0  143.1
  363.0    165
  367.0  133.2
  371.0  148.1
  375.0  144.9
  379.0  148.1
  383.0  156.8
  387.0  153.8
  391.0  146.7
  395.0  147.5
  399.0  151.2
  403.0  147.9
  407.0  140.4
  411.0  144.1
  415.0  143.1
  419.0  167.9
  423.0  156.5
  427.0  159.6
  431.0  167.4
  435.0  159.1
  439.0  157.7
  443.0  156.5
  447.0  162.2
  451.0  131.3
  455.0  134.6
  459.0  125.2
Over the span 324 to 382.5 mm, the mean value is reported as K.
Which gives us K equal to 144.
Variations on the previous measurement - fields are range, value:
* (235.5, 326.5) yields 187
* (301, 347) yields 152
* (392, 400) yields 149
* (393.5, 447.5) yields 154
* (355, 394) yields 149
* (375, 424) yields 150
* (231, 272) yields 216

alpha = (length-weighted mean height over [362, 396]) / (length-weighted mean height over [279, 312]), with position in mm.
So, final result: 0.85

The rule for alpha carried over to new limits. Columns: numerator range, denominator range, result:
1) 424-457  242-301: 0.80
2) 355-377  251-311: 0.79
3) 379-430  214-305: 0.73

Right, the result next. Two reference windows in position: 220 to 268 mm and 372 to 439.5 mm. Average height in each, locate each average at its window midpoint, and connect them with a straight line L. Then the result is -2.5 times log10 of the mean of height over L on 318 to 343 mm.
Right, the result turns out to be 0.28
